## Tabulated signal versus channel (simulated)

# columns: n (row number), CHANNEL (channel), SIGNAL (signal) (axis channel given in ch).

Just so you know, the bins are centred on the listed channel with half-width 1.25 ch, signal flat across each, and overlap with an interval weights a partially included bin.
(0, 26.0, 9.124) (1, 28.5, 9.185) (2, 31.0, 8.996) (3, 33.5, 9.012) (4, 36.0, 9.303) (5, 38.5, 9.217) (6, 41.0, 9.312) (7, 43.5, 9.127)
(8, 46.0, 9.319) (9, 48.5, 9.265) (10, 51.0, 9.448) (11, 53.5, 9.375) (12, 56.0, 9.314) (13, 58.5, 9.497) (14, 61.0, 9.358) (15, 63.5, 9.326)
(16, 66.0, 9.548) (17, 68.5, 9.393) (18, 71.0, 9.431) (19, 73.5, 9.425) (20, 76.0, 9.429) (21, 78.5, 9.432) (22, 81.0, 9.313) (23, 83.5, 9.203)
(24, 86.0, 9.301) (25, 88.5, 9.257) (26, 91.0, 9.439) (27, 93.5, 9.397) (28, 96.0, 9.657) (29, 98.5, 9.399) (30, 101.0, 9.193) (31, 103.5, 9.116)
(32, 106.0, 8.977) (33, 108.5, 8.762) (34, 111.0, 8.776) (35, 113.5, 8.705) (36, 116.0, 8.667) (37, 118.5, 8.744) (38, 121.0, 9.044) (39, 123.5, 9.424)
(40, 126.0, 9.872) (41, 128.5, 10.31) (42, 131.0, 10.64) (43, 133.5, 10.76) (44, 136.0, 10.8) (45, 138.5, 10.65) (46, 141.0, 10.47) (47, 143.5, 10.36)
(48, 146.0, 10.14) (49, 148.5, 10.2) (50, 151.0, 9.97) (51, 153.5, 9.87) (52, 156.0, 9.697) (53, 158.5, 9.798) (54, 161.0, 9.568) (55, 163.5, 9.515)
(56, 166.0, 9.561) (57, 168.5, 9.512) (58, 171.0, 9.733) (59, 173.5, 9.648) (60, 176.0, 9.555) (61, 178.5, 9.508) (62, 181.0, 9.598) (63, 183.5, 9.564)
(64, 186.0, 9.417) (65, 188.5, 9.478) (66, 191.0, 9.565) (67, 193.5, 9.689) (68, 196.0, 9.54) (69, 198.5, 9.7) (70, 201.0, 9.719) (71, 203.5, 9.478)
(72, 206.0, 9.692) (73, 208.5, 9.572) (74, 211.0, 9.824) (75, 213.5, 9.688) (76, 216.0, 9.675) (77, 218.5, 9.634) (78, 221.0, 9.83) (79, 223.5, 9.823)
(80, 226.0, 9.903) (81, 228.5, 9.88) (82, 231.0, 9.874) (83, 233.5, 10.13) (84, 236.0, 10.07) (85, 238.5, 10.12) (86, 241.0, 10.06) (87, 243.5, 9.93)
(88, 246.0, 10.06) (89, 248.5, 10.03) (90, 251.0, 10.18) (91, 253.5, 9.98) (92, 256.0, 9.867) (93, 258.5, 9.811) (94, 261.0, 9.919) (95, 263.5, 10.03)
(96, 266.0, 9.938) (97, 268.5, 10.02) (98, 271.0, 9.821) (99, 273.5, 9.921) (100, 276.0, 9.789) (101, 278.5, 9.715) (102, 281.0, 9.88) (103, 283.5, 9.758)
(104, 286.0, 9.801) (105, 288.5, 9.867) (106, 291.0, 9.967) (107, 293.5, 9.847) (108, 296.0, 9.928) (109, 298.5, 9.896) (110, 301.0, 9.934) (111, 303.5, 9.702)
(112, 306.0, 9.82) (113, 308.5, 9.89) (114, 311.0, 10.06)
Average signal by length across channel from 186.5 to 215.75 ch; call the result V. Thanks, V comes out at 9.63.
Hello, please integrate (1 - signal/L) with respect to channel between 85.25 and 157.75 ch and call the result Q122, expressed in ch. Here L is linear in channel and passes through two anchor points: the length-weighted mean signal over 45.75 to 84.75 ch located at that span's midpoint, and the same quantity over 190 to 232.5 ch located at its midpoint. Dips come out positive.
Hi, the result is -1.02 ch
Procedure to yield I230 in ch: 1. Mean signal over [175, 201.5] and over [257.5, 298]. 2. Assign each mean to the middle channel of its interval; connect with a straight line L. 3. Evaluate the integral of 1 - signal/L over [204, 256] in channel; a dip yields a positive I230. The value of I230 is -0.9 ch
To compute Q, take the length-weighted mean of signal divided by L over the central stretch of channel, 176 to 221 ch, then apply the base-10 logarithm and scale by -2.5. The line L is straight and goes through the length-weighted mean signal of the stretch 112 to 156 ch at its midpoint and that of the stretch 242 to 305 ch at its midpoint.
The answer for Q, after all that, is 0.03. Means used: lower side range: 9.91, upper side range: 9.9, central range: 9.61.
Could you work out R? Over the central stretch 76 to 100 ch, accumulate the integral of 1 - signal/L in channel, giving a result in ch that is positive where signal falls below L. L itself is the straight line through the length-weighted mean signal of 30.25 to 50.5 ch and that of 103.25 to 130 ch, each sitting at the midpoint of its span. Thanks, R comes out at -0.55 ch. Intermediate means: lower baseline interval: 9.21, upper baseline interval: 9.14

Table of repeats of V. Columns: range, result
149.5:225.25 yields 9.65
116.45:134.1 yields 9.74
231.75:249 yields 10.1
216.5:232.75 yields 9.83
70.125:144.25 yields 9.53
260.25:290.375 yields 9.87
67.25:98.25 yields 9.39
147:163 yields 9.84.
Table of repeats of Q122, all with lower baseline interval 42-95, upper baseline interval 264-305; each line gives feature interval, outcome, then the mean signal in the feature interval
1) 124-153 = -2.5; 10.3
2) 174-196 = 0.2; 9.55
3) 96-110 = 0.5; 9.13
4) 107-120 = 1.0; 8.74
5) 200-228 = 0.0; 9.72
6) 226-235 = -0.2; 9.96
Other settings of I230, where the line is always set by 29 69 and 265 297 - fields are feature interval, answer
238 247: -0.2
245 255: -0.3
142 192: -0.7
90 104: 0.1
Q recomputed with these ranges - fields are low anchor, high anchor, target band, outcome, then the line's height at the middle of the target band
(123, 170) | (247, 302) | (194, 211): 0.04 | 10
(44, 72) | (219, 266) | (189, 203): 0.02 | 9.82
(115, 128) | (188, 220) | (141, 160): -0.07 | 9.37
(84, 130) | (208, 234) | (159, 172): -0.01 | 9.52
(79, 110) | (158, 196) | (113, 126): 0.04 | 9.35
